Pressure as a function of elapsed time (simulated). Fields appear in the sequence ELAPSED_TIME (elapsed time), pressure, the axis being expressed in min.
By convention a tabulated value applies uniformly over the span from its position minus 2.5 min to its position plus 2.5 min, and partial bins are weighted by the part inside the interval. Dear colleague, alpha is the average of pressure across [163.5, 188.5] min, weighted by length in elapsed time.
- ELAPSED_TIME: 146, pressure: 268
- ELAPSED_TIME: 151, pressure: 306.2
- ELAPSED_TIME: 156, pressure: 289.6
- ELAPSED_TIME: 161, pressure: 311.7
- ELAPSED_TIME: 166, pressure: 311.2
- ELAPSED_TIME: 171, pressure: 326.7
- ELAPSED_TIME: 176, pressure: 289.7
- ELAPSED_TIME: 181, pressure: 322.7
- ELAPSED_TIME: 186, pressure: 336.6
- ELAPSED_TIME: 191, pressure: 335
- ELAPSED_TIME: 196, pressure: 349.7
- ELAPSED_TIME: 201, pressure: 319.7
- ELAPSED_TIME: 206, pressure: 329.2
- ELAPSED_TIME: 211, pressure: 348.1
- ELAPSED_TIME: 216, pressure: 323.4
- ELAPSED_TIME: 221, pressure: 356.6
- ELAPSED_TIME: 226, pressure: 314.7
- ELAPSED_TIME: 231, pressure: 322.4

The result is 317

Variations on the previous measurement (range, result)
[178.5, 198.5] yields 336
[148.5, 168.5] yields 305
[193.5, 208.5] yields 333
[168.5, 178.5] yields 308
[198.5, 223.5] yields 335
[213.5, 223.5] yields 340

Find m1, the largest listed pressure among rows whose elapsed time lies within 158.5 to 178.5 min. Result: 326.7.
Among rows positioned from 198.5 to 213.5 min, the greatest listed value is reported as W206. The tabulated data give 348.1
